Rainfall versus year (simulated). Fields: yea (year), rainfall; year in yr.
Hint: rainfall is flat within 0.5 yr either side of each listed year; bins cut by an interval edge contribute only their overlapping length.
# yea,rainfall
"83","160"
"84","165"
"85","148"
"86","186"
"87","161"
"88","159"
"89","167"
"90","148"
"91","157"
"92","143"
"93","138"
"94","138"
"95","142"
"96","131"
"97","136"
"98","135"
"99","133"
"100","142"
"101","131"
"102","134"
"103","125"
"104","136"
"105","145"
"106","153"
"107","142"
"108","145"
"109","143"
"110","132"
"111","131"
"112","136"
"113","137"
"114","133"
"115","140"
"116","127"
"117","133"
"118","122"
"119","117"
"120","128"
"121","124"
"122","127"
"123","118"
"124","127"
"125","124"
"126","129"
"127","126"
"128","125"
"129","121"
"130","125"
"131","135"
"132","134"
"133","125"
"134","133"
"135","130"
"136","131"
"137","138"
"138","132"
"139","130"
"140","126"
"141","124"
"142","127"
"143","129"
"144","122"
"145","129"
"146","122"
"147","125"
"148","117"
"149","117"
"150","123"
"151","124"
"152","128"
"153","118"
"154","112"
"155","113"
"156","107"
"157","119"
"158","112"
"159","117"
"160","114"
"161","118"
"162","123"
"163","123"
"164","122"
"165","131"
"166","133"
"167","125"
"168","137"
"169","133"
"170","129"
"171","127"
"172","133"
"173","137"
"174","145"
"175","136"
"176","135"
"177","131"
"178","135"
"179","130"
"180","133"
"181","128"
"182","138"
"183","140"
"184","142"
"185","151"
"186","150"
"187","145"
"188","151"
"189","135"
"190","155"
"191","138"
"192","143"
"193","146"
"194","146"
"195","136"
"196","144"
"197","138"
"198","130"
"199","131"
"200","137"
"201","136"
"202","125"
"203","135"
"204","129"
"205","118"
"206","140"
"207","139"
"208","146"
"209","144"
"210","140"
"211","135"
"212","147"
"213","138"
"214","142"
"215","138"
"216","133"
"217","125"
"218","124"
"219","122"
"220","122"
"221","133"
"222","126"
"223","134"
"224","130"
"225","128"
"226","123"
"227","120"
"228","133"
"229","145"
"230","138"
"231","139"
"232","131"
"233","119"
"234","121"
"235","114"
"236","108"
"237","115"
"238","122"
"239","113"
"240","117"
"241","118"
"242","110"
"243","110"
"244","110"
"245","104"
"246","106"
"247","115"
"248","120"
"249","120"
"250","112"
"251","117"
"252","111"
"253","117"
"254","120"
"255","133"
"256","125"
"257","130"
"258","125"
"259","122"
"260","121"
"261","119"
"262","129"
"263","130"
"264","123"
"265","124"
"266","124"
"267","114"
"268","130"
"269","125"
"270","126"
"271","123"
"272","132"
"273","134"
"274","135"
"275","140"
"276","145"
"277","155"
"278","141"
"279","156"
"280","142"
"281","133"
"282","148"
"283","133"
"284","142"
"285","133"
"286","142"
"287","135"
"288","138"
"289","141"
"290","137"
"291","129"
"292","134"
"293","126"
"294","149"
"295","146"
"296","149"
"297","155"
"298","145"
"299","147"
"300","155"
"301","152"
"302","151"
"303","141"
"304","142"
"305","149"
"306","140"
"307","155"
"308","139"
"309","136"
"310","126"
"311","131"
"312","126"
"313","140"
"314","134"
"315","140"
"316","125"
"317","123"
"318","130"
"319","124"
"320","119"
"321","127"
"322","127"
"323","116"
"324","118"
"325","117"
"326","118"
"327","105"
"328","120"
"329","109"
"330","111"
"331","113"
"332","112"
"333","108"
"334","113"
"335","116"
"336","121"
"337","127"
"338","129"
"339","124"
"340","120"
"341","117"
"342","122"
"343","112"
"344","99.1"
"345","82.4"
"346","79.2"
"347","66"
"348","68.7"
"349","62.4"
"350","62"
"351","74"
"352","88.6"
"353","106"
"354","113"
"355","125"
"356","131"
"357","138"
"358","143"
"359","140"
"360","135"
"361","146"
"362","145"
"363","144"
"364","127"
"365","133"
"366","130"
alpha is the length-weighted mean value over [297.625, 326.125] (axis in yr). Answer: 134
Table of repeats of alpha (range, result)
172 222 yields 137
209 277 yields 125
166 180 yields 133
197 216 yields 136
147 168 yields 120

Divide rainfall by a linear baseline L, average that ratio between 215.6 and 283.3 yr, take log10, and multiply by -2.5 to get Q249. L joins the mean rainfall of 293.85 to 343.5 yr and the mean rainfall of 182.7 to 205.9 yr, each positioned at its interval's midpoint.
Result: 0.08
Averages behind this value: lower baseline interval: 139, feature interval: 126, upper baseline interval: 129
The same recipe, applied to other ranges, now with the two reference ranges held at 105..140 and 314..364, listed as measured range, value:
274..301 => -0.20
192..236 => -0.07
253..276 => -0.06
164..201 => -0.09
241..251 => 0.09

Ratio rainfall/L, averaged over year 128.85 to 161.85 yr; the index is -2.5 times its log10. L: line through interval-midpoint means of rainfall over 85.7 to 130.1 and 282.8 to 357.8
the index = 0.090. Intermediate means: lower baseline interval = 137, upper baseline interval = 123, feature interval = 124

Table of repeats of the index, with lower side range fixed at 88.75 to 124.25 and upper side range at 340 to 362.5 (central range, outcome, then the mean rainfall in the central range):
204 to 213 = -0.12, 138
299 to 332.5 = -0.16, 130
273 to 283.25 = -0.23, 143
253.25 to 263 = -0.06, 125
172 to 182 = -0.06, 135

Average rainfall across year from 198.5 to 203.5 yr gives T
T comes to 133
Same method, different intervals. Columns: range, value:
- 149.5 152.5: 125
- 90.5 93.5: 146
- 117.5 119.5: 120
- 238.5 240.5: 115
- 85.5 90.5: 164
